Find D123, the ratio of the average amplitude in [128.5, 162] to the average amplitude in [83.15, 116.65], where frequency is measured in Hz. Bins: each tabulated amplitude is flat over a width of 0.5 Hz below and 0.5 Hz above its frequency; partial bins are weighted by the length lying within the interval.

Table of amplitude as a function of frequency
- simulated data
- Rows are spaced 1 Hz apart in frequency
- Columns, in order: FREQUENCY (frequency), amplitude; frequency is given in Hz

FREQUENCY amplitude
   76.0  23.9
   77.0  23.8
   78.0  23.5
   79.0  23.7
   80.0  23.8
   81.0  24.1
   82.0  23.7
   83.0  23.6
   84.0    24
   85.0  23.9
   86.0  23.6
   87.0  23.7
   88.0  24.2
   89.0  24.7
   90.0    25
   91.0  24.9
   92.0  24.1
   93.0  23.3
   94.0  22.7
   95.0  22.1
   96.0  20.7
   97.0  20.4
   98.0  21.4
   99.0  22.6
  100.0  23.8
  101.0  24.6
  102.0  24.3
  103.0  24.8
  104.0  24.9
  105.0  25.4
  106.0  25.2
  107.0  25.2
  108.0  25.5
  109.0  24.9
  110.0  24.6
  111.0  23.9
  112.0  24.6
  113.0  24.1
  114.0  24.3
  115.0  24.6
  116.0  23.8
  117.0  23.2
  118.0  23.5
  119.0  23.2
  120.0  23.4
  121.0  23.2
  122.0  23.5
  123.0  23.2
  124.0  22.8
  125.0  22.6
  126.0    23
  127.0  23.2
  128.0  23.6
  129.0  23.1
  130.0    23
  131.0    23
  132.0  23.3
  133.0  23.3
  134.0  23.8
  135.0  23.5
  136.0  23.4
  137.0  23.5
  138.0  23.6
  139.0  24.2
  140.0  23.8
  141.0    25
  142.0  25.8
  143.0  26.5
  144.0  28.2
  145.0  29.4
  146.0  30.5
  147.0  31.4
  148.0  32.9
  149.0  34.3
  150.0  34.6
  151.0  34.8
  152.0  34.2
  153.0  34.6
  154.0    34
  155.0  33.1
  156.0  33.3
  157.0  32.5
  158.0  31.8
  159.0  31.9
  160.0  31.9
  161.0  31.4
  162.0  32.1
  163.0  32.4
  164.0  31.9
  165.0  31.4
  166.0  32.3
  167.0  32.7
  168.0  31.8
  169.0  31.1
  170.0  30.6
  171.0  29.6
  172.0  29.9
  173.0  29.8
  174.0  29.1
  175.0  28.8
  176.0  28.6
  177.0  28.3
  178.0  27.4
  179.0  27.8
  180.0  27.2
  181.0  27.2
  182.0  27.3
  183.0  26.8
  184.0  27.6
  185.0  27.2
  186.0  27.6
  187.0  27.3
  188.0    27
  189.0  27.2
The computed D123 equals 1.2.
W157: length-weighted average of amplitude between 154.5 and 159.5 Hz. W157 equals 32.5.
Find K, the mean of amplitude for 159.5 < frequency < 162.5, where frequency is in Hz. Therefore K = 31.8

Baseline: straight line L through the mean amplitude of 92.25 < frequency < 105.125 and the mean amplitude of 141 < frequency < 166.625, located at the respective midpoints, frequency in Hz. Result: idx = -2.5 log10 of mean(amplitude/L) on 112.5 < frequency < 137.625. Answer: 0.16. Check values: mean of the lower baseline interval 23.1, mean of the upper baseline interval 31.8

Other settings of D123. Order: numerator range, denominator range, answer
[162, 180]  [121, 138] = 1.30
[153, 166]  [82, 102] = 1.39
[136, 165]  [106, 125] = 1.27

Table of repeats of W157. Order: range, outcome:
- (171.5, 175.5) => 29.4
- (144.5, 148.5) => 31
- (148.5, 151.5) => 34.6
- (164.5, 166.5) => 31.8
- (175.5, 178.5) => 28.1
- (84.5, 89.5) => 24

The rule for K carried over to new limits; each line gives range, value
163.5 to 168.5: 32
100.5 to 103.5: 24.6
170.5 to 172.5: 29.8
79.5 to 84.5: 23.8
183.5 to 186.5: 27.5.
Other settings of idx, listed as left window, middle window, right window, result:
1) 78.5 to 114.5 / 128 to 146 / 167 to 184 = 0.08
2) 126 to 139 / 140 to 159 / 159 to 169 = -0.12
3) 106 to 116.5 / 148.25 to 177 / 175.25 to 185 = -0.19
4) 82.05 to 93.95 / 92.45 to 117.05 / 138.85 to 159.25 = 0.09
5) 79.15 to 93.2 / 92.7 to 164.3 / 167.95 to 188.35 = 0.00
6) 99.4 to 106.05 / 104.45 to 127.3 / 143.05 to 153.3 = 0.12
